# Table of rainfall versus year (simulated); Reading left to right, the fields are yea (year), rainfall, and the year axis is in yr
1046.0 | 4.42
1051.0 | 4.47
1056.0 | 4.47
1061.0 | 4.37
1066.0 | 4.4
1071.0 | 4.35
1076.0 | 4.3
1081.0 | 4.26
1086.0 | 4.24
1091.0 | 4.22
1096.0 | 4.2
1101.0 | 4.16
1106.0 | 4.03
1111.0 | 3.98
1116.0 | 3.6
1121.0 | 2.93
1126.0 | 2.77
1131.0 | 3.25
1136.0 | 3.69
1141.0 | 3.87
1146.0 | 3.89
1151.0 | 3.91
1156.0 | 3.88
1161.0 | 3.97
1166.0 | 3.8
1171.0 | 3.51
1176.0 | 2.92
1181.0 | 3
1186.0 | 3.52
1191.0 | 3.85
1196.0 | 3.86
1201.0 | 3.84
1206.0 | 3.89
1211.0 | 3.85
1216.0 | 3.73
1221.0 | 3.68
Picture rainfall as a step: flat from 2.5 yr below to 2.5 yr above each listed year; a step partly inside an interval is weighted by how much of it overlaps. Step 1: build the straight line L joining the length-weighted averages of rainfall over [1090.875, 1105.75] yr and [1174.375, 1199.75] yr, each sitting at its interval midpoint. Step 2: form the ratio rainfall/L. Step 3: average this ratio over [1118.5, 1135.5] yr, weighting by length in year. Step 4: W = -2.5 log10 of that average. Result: 0.271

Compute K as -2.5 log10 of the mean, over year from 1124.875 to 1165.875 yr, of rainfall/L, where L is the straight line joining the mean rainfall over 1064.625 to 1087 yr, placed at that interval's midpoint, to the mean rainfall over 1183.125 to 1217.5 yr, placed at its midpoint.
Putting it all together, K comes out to 0.09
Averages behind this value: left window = 4.31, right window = 3.78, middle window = 3.69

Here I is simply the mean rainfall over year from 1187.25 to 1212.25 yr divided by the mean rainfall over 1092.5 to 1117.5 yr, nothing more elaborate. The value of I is 0.96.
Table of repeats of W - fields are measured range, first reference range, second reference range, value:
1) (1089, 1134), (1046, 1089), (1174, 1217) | 0.12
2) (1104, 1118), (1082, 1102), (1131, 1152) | 0.05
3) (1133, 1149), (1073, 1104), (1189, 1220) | 0.07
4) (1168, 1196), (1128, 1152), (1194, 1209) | 0.12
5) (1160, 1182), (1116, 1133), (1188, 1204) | 0.04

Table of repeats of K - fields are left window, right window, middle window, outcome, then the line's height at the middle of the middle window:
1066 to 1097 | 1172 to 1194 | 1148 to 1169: -0.090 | 3.57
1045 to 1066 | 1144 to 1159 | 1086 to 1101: 0.003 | 4.22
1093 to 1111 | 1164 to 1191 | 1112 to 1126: 0.212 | 3.95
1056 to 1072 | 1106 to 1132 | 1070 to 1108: -0.078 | 3.93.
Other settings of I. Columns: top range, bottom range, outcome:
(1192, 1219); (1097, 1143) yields 1.06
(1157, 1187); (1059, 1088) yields 0.80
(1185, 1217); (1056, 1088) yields 0.88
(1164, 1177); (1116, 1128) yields 1.15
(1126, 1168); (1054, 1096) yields 0.86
